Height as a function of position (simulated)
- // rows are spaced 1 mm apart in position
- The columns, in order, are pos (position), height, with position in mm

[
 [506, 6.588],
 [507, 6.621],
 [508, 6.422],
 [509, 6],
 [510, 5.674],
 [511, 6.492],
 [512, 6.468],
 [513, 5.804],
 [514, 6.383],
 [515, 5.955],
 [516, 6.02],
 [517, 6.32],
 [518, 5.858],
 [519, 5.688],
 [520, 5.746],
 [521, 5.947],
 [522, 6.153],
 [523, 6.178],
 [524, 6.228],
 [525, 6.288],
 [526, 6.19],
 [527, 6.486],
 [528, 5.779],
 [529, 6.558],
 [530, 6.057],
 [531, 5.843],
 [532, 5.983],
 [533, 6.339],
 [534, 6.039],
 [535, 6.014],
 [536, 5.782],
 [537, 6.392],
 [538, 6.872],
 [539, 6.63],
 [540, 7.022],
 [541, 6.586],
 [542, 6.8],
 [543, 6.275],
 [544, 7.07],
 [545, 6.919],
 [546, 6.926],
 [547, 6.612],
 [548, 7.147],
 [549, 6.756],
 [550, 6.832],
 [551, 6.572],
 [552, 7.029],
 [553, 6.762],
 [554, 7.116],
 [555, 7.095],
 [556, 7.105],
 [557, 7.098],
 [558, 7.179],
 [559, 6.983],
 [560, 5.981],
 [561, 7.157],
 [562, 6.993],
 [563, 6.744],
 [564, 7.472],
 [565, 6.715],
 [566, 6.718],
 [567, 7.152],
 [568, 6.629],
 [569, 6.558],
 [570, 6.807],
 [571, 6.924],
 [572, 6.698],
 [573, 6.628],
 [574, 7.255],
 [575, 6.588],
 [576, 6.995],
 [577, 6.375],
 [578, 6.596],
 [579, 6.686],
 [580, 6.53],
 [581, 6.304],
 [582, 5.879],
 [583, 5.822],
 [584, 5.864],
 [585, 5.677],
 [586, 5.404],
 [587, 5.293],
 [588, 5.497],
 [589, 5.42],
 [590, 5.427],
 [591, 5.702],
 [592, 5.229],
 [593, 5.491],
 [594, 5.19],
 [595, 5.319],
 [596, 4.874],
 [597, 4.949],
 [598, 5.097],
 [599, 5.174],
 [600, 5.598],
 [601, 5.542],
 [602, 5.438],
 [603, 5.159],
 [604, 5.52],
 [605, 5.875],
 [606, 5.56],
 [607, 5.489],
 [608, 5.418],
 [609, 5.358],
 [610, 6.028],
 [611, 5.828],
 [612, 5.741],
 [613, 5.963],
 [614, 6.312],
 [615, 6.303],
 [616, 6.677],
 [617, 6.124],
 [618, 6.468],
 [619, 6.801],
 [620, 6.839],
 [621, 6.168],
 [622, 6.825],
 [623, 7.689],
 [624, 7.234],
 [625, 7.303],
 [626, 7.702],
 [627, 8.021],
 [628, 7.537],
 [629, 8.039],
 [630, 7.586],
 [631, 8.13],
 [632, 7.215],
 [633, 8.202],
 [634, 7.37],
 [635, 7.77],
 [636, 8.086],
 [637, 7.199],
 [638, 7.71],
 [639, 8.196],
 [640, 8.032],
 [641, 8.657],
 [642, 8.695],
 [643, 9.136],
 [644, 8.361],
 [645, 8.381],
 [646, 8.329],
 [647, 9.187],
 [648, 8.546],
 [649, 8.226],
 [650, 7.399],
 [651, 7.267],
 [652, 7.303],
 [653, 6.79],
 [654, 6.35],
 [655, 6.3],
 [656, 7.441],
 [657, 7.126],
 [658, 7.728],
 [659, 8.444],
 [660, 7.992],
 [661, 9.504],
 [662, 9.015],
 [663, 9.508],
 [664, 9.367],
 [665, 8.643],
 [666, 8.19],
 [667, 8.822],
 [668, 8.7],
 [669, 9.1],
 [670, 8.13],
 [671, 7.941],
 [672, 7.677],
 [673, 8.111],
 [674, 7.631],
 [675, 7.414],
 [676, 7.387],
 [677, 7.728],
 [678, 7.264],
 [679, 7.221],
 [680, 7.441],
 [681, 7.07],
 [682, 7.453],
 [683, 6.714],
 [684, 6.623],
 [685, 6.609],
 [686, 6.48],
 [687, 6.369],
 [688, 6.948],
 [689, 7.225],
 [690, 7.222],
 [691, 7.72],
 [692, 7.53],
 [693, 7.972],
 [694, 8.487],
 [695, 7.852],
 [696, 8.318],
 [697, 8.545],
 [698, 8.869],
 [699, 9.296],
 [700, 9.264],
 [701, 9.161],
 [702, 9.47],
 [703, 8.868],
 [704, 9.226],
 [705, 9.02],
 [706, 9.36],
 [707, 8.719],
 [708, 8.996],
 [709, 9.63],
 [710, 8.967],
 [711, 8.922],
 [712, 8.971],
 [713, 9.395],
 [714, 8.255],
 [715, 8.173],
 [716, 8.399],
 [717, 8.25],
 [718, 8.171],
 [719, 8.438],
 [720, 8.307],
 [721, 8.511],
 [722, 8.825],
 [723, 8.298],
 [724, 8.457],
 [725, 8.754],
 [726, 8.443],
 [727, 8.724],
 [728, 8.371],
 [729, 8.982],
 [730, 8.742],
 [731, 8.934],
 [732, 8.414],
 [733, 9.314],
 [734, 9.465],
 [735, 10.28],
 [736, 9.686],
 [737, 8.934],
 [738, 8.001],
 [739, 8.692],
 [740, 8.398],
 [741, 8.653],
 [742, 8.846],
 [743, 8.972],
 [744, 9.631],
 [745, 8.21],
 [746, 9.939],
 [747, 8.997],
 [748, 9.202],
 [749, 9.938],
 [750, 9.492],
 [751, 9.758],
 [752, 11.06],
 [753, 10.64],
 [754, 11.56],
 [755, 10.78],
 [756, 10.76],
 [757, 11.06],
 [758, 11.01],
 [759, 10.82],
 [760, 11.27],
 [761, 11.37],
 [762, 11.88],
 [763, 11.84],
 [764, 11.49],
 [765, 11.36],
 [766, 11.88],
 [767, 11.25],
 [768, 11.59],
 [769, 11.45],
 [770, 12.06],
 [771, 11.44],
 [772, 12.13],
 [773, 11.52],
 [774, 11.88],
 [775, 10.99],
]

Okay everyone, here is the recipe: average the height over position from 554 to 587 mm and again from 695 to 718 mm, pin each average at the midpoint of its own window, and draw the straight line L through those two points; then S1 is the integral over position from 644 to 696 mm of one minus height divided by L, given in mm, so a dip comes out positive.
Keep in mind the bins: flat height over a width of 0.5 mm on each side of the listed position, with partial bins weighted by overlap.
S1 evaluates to 3.0 mm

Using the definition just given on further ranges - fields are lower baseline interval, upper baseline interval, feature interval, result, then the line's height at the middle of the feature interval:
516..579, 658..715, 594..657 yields 5.33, 7.5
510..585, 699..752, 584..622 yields 8.26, 7.27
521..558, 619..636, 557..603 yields 5.35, 6.97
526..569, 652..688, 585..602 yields 4.14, 7.06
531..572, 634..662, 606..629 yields 3.10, 7.56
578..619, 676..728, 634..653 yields -3.61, 6.79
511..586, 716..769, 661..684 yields 1.32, 8.53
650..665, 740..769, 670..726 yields 5.09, 8.95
